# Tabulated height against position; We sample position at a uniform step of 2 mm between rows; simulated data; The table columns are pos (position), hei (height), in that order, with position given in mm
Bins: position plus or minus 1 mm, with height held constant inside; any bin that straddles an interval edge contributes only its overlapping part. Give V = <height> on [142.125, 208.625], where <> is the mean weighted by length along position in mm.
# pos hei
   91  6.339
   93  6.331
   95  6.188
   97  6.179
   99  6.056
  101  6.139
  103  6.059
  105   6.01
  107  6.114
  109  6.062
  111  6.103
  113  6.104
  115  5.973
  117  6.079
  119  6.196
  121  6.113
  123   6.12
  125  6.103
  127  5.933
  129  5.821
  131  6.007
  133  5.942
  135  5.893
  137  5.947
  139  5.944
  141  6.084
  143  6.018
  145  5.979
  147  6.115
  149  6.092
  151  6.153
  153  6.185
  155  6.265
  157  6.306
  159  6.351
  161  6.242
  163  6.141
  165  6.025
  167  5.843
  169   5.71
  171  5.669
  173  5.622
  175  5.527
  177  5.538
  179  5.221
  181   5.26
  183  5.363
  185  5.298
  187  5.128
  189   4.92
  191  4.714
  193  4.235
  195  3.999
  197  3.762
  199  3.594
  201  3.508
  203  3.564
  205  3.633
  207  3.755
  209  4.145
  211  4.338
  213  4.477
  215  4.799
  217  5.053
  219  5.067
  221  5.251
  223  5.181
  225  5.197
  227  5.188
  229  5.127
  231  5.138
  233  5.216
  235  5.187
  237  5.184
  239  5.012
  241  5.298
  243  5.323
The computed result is 5.25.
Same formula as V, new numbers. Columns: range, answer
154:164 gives 6.26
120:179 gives 5.98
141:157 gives 6.13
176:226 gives 4.6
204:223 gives 4.54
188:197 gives 4.39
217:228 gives 5.17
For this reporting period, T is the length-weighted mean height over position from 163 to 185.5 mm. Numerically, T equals 5.58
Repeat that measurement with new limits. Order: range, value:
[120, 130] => 6.02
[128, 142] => 5.95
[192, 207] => 3.76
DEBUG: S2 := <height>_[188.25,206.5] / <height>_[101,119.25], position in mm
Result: 0.7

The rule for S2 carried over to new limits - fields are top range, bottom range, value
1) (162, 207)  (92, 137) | 0.81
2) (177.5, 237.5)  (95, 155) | 0.77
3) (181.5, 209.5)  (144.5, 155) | 0.70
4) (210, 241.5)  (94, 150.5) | 0.83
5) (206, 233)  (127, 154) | 0.81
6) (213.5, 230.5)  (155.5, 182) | 0.88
